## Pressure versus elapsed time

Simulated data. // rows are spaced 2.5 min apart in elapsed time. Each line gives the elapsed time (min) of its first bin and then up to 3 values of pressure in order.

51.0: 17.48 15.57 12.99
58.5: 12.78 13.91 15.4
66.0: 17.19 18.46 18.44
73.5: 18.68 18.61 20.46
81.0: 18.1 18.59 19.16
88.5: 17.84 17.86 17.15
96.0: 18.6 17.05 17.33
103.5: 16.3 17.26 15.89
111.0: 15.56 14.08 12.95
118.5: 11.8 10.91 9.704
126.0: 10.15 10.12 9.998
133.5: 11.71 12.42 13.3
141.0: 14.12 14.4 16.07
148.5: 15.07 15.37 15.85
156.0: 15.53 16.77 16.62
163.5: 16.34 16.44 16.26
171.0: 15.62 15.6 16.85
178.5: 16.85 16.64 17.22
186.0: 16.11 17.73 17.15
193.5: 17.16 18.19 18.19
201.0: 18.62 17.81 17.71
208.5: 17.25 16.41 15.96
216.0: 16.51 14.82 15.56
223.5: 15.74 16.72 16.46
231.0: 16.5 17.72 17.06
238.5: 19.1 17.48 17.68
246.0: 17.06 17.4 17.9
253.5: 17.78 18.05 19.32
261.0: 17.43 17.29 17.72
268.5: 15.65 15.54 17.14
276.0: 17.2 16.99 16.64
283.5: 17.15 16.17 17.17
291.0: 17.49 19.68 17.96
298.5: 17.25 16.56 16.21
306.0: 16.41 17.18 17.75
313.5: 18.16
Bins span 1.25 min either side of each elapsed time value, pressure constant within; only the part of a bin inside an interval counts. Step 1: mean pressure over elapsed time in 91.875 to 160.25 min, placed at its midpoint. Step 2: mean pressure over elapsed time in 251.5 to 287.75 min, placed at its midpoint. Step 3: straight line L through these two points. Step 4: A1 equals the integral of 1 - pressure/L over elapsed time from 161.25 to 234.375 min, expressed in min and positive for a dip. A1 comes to -4.8 min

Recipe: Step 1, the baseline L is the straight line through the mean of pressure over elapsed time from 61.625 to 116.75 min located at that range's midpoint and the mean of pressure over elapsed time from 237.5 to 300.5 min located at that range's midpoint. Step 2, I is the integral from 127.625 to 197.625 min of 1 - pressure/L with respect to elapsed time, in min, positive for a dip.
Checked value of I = 7.7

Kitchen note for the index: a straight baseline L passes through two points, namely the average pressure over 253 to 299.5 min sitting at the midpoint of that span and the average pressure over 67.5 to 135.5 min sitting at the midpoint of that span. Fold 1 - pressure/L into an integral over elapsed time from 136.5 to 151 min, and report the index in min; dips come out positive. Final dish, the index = 1.3 min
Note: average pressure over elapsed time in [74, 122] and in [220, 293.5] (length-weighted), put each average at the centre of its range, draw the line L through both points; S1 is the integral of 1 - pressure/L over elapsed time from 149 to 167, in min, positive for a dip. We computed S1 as 0.8 min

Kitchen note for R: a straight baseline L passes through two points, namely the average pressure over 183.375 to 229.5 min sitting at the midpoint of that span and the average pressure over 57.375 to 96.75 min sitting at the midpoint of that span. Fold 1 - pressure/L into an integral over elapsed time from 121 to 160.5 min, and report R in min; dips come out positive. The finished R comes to 8.9 min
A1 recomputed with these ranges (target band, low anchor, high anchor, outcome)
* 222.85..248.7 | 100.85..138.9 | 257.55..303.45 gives -1.89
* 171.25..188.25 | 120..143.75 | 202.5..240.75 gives -2.62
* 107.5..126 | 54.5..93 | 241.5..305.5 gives 4.81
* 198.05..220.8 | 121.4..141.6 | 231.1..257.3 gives -1.80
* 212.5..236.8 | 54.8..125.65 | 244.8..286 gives 0.97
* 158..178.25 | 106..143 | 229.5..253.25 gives -2.70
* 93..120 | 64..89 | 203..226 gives 3.45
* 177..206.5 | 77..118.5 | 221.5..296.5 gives -0.48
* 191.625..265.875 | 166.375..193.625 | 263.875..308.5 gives -2.10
